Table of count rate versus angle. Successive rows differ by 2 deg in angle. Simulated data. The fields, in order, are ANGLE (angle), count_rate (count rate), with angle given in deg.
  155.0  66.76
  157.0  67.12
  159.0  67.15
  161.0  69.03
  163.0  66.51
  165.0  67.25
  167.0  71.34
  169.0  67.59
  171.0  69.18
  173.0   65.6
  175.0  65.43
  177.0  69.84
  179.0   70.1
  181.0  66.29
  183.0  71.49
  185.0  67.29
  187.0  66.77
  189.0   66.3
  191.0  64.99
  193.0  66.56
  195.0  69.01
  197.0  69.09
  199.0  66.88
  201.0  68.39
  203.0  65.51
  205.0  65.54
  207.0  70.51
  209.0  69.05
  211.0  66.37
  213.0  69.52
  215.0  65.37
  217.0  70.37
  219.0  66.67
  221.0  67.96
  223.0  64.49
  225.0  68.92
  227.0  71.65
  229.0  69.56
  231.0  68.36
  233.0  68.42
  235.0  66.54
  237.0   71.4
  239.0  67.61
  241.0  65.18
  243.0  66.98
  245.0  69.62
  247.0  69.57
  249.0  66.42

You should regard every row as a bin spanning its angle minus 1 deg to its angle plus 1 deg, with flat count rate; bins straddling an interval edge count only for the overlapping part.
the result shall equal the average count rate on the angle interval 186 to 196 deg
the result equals 66.7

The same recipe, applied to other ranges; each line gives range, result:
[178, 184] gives 69.3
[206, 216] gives 68.2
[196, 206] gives 67.1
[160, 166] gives 67.6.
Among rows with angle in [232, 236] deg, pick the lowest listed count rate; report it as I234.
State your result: 66.54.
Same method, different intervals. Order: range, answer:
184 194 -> 64.99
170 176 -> 65.43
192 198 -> 66.56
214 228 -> 64.49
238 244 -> 65.18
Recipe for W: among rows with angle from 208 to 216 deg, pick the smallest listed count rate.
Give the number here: 65.37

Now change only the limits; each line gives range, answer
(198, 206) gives 65.51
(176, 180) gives 69.84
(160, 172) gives 66.51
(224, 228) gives 68.92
